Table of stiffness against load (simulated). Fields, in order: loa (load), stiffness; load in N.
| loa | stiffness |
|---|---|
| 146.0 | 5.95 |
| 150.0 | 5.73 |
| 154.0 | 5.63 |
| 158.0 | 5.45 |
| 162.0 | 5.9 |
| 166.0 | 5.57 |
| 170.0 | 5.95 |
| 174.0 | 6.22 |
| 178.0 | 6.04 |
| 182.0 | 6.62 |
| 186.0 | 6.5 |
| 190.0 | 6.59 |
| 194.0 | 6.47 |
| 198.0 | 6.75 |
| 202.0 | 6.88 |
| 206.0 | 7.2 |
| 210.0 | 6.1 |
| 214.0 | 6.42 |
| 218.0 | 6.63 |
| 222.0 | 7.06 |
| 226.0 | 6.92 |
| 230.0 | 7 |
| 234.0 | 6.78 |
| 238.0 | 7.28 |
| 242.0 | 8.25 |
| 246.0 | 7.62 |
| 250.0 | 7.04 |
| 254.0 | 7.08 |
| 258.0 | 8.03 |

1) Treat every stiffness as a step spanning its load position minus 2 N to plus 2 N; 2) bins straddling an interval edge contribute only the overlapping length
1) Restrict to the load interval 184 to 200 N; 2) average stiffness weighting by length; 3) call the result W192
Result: 6.58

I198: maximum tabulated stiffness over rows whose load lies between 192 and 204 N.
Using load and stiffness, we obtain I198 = 6.88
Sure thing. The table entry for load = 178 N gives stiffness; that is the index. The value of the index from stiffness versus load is 6.04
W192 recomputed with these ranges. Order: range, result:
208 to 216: 6.26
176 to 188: 6.39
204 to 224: 6.68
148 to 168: 5.66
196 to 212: 6.73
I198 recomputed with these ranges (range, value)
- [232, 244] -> 8.25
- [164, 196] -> 6.62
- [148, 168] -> 5.9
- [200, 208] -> 7.2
